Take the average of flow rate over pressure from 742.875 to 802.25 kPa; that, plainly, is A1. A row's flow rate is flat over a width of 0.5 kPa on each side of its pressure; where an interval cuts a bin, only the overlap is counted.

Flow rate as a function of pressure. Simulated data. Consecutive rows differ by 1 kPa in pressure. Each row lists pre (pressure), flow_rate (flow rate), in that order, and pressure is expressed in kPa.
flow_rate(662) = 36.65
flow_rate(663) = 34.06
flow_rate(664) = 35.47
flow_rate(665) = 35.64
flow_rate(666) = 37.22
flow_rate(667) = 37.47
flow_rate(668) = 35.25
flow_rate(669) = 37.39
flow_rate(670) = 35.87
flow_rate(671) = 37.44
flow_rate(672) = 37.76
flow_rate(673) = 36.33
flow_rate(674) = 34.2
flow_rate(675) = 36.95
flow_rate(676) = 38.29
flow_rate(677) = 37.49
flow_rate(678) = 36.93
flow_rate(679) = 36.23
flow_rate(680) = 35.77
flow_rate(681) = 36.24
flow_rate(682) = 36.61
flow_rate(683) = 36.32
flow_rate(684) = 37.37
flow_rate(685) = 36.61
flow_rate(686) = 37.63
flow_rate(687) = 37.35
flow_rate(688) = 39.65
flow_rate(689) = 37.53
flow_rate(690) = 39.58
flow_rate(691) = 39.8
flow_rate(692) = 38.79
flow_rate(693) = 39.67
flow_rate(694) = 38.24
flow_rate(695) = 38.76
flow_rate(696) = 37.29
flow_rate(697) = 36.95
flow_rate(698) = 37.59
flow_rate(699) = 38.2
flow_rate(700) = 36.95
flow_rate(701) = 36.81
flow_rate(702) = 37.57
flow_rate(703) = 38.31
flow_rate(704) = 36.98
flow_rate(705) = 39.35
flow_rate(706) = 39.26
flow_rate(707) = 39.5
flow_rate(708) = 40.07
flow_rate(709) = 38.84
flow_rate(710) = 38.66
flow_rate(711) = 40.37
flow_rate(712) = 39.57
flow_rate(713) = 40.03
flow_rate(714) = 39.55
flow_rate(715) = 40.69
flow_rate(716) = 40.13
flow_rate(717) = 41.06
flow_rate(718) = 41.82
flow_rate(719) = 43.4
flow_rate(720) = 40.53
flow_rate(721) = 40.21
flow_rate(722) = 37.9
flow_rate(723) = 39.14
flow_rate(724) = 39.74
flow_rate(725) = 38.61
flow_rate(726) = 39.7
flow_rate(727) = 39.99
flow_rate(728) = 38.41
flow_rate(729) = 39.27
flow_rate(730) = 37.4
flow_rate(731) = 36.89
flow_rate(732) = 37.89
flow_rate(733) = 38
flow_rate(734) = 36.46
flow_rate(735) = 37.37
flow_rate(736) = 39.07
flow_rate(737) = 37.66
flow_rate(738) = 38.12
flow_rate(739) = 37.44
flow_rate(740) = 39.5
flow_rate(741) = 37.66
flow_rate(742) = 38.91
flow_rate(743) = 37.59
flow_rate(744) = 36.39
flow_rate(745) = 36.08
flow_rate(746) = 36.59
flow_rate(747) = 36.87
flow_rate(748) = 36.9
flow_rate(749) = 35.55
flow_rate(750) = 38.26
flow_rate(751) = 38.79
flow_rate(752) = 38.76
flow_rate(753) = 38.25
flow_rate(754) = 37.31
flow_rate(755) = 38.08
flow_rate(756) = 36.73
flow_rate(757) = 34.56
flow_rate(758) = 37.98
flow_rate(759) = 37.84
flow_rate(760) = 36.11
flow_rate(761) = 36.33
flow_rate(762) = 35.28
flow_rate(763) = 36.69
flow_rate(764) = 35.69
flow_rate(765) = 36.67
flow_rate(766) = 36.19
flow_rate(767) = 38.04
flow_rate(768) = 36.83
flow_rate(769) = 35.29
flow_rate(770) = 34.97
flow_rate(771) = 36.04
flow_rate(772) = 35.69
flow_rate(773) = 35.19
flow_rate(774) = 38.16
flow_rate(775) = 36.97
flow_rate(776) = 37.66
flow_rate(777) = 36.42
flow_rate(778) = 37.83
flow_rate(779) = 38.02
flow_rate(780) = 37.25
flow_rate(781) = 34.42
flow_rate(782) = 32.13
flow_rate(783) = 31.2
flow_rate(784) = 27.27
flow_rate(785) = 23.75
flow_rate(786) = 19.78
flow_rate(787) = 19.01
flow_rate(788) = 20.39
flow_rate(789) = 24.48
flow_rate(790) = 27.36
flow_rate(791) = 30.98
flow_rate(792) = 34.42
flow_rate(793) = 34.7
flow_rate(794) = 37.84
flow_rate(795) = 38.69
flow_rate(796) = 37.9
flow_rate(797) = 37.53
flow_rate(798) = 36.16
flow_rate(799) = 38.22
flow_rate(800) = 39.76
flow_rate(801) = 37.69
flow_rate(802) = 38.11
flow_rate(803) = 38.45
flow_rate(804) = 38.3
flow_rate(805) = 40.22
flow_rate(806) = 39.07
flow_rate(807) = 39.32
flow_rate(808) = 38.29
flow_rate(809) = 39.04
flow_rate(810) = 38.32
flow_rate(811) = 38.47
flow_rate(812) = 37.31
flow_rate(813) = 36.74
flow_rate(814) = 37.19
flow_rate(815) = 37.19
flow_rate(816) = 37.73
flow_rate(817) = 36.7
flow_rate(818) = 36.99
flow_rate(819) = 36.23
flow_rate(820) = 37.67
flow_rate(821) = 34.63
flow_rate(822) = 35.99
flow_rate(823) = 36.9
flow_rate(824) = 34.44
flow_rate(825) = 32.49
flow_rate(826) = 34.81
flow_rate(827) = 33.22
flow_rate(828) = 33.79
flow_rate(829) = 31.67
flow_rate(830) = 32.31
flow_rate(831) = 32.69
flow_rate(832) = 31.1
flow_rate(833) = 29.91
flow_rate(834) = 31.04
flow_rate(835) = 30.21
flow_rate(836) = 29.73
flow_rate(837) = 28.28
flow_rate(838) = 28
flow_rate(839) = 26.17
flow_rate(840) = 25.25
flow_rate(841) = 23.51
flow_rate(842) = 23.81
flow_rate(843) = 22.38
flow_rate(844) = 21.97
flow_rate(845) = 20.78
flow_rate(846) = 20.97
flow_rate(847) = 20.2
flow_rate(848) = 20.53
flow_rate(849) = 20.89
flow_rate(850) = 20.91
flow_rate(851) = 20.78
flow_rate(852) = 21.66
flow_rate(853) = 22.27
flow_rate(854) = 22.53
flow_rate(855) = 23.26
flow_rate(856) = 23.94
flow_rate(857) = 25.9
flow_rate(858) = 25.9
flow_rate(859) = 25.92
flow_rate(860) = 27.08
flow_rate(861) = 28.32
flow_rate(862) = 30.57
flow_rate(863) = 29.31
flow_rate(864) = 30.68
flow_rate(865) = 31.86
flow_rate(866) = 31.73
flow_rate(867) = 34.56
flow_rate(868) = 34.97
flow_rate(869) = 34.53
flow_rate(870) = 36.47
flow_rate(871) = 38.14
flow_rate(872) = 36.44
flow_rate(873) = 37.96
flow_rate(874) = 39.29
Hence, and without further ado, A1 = 35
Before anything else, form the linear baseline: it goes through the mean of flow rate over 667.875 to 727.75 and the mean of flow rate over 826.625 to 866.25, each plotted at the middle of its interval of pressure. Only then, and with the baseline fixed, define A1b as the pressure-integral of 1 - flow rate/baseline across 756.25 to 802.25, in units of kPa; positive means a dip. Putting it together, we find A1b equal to -3.6 kPa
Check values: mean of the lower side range 38.4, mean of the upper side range 26.5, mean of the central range 34.3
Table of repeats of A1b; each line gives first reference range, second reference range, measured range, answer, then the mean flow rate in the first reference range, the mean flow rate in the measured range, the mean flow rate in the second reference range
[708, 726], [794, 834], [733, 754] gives 0.8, 40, 37.6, 36.4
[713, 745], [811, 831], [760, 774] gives 0.5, 38.9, 36.1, 35.5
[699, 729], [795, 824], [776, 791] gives 3.4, 39.4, 29.6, 37.7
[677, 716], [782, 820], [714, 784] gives -2.0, 38.2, 37.5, 34.6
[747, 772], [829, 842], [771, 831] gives -4.7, 36.8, 34.9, 28.9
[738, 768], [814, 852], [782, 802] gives 1.0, 37.2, 31.6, 29.5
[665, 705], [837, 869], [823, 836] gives -2.5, 37.4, 32.4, 25.6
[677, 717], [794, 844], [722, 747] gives -0.7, 38.3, 38.1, 34.4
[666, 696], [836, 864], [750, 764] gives -2.5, 37.4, 37.1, 24.3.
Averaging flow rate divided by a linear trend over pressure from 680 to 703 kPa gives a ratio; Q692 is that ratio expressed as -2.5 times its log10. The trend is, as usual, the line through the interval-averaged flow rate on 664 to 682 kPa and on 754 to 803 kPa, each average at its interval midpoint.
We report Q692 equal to -0.05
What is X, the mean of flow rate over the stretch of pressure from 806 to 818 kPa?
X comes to 37.9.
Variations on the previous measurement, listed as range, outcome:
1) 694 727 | 39.2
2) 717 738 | 39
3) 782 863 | 30.8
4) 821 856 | 27.2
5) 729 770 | 37.2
